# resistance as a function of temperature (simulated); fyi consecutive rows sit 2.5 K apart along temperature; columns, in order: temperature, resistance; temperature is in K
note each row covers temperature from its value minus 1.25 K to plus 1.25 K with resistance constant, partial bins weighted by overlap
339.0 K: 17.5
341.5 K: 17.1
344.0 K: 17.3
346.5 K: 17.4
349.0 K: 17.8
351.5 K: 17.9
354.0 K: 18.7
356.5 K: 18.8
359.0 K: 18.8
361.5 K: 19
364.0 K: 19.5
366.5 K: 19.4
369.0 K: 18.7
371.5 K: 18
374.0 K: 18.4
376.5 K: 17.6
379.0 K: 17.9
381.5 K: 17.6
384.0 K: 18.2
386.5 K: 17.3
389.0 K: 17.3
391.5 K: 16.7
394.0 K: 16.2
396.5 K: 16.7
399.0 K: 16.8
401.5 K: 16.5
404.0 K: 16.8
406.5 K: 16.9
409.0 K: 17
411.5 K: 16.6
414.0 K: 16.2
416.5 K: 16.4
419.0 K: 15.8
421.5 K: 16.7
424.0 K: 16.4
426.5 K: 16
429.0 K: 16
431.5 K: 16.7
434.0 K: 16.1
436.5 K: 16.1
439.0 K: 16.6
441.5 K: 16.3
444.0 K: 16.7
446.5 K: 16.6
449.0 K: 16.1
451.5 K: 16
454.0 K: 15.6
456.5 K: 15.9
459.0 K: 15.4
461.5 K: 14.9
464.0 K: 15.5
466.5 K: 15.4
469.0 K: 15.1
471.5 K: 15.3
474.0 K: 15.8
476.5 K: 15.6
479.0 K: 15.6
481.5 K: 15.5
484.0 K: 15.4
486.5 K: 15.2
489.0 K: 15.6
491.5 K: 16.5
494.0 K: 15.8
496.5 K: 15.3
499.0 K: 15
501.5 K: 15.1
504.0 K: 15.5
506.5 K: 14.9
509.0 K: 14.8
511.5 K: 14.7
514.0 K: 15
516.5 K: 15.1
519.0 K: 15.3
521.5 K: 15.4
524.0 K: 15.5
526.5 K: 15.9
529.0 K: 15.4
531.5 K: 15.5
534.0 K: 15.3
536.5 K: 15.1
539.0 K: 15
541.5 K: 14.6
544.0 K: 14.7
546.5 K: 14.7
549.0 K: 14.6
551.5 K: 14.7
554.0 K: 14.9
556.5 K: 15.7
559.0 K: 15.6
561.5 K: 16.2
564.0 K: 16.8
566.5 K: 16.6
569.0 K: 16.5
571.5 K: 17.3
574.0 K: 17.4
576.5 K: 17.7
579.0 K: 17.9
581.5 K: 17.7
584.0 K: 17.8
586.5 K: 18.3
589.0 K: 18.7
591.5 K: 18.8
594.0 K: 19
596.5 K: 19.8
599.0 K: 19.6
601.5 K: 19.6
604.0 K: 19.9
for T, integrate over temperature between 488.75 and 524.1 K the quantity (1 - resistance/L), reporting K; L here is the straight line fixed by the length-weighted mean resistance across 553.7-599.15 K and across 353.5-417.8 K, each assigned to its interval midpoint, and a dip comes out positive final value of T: 4.53 K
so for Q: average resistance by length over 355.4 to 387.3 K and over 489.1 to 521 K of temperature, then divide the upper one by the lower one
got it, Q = 0.83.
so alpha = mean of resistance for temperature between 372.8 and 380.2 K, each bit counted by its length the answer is 18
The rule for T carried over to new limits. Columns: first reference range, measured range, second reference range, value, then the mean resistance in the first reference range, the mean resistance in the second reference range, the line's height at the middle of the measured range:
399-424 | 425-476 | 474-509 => 0.4 K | 16.6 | 15.4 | 16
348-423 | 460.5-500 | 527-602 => 3.7 K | 17.5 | 16.7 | 17.1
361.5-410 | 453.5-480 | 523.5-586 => 2.2 K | 17.6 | 16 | 16.8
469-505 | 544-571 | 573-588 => 2.5 K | 15.5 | 17.8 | 17.3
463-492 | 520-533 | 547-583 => 0.4 K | 15.5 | 16.4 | 16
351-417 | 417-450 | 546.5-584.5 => 1.9 K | 17.6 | 16.4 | 17.3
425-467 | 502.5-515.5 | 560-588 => 1.3 K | 16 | 17.3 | 16.6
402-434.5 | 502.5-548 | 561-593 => 5.5 K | 16.4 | 17.6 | 17.2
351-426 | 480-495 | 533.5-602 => 1.3 K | 17.5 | 16.8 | 17.1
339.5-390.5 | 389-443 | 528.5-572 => 2.9 K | 18.1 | 15.5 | 17.4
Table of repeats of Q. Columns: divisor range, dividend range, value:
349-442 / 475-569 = 0.89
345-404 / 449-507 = 0.87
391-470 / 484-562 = 0.94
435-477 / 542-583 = 1.02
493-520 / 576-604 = 1.24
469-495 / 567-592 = 1.14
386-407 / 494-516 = 0.90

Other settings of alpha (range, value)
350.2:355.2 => 18.3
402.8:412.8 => 16.8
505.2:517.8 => 14.9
